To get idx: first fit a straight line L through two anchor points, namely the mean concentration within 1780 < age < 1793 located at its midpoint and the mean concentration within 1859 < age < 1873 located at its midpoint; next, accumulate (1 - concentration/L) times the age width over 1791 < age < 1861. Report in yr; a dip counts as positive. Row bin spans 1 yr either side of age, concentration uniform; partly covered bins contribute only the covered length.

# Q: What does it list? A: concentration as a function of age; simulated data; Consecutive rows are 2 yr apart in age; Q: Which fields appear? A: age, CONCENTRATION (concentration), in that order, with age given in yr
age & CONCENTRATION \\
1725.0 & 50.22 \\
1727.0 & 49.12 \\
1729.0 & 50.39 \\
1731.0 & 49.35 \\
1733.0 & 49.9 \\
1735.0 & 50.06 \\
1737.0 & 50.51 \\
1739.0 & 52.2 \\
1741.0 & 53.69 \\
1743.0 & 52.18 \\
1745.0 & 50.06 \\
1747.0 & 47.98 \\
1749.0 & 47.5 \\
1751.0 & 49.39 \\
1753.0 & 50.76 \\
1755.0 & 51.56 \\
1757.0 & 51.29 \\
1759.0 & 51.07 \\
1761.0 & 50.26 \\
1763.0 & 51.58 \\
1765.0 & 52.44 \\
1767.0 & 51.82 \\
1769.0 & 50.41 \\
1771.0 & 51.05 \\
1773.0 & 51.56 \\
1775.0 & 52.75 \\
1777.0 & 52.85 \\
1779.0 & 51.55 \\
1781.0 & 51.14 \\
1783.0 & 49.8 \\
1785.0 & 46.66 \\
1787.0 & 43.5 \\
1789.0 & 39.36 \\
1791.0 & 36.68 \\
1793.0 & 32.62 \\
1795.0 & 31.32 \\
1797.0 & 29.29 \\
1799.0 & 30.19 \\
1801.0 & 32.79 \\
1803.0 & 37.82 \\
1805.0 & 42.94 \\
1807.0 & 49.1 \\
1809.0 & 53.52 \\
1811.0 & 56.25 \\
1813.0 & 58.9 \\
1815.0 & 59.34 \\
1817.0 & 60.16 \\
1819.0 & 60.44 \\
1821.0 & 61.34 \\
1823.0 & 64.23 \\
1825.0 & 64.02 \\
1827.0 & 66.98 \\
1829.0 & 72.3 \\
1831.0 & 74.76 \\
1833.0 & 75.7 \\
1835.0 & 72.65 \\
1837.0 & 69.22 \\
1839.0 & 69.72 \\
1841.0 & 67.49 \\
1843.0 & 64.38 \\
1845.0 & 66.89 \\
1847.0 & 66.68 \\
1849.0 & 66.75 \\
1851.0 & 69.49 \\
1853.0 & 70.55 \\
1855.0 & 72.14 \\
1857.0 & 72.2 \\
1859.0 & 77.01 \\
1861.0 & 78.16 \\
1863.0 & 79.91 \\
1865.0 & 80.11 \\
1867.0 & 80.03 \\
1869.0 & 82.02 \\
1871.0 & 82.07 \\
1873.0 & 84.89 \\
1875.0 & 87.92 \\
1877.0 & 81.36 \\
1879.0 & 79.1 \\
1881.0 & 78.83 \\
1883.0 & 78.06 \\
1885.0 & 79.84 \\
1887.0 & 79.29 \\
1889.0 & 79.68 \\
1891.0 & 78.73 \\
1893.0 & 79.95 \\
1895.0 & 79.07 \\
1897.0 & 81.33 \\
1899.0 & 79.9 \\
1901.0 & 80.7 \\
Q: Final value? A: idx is 3.8 yr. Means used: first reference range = 43.6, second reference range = 80.5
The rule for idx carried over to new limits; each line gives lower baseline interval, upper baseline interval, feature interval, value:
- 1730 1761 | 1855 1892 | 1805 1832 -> 2.56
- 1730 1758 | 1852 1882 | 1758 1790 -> 4.14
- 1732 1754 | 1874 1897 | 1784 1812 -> 9.87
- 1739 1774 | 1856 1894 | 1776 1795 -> 4.46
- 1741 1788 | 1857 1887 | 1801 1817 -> 3.17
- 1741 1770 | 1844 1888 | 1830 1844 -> -0.11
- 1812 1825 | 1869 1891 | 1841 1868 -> 0.14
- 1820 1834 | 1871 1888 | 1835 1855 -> 1.23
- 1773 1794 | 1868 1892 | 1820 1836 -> -1.75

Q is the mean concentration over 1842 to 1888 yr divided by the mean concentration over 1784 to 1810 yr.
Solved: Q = 1.96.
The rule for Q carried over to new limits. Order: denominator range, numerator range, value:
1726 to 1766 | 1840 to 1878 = 1.49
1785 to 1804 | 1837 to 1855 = 1.92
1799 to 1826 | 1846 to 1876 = 1.45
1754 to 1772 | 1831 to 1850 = 1.35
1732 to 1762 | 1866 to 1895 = 1.60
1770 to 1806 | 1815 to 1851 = 1.58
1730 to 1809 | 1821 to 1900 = 1.60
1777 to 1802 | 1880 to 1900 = 1.98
